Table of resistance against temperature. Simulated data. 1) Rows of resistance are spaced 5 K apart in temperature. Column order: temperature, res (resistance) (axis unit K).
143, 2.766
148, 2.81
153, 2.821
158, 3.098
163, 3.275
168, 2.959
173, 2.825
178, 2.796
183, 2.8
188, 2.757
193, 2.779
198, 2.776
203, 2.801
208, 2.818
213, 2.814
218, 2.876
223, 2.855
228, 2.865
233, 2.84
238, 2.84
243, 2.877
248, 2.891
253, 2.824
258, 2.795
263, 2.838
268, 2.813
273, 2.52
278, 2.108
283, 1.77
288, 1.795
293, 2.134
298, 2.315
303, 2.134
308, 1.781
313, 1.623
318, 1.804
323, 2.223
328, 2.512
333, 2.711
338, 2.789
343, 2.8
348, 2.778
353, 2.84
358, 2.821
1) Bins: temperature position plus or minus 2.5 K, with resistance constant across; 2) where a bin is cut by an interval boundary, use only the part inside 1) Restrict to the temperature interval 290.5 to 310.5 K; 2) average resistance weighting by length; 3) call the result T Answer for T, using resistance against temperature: 2.09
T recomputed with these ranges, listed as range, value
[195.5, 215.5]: 2.8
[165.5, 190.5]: 2.83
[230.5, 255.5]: 2.85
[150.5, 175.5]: 3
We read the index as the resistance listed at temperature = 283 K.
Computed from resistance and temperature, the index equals 1.77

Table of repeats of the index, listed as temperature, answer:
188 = 2.757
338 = 2.789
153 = 2.821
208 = 2.818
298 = 2.315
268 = 2.813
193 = 2.779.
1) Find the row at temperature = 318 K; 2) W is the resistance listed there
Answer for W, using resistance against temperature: 1.804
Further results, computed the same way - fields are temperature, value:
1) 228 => 2.865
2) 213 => 2.814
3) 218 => 2.876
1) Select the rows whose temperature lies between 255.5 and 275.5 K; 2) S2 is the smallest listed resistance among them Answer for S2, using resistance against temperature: 2.52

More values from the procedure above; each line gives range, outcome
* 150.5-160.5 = 2.821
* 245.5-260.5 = 2.795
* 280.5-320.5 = 1.623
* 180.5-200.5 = 2.757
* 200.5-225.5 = 2.801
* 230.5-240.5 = 2.84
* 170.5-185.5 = 2.796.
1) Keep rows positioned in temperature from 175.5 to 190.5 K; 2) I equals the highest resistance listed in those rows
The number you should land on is 2.8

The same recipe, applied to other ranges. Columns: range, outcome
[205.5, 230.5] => 2.876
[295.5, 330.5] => 2.512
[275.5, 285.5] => 2.108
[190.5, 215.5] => 2.818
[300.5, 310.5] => 2.134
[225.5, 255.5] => 2.891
